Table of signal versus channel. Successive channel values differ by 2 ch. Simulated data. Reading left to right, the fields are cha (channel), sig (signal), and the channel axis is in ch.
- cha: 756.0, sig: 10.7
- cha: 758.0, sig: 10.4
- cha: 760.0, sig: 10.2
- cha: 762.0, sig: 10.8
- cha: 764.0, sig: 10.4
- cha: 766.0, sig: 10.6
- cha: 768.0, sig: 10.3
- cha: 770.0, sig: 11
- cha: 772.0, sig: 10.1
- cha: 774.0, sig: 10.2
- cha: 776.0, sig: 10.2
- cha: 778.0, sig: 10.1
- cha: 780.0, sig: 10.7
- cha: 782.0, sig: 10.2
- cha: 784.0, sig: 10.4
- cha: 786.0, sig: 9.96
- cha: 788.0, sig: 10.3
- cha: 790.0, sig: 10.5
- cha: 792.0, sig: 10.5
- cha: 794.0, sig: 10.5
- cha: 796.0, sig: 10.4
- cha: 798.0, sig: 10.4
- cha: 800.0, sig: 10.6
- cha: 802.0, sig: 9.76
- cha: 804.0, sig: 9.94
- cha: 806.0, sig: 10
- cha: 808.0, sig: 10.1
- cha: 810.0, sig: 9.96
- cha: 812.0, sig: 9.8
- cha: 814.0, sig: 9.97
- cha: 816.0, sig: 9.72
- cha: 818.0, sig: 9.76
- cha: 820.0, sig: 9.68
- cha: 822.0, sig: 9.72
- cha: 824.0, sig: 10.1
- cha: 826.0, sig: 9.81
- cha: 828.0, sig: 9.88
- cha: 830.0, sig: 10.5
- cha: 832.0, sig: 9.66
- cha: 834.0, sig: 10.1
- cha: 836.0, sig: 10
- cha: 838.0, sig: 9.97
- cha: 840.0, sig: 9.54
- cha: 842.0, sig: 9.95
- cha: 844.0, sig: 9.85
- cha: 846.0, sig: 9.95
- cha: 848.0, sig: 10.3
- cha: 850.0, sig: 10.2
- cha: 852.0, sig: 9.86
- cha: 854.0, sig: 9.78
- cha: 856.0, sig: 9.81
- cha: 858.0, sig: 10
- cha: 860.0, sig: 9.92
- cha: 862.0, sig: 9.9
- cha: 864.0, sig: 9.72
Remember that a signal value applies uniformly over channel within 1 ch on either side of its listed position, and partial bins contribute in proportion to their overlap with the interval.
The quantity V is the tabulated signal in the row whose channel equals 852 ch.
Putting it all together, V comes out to 9.86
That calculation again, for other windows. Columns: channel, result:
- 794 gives 10.5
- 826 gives 9.81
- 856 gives 9.81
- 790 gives 10.5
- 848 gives 10.3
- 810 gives 9.96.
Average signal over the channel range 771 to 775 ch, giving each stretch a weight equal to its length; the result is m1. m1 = 10.1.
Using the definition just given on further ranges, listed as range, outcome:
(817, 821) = 9.72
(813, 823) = 9.77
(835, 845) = 9.86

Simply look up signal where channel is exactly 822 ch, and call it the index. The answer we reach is 9.72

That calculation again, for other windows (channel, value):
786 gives 9.96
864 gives 9.72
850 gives 10.2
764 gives 10.4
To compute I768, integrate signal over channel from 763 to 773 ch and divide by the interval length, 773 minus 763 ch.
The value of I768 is 10.5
